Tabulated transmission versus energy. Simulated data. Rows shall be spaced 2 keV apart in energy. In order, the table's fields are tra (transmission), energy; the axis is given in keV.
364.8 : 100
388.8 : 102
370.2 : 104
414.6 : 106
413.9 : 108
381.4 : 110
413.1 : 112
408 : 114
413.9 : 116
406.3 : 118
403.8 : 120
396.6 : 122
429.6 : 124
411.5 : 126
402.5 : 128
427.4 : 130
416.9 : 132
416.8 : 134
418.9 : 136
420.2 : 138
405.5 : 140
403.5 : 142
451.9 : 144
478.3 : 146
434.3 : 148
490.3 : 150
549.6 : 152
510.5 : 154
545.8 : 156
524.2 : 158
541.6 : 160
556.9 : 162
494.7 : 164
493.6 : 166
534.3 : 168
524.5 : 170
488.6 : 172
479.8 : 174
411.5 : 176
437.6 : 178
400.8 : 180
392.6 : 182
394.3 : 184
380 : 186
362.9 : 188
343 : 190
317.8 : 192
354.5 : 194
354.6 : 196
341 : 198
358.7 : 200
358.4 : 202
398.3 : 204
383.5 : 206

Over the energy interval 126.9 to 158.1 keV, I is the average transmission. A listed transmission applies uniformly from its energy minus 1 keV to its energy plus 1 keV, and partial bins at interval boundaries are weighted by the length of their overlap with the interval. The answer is 454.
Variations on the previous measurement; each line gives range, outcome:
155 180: 499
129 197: 446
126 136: 416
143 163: 508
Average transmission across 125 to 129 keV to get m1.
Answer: 407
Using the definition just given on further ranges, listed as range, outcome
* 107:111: 398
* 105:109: 414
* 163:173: 507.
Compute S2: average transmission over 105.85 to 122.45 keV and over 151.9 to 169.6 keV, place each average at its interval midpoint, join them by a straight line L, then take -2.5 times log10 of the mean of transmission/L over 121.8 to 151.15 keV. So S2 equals 0.09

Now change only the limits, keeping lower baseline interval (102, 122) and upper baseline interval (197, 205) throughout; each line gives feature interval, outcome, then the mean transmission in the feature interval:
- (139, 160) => -0.243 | 482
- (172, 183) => -0.152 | 430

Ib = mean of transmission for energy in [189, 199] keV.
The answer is 342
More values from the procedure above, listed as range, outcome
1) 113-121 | 408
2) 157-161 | 533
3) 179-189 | 386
